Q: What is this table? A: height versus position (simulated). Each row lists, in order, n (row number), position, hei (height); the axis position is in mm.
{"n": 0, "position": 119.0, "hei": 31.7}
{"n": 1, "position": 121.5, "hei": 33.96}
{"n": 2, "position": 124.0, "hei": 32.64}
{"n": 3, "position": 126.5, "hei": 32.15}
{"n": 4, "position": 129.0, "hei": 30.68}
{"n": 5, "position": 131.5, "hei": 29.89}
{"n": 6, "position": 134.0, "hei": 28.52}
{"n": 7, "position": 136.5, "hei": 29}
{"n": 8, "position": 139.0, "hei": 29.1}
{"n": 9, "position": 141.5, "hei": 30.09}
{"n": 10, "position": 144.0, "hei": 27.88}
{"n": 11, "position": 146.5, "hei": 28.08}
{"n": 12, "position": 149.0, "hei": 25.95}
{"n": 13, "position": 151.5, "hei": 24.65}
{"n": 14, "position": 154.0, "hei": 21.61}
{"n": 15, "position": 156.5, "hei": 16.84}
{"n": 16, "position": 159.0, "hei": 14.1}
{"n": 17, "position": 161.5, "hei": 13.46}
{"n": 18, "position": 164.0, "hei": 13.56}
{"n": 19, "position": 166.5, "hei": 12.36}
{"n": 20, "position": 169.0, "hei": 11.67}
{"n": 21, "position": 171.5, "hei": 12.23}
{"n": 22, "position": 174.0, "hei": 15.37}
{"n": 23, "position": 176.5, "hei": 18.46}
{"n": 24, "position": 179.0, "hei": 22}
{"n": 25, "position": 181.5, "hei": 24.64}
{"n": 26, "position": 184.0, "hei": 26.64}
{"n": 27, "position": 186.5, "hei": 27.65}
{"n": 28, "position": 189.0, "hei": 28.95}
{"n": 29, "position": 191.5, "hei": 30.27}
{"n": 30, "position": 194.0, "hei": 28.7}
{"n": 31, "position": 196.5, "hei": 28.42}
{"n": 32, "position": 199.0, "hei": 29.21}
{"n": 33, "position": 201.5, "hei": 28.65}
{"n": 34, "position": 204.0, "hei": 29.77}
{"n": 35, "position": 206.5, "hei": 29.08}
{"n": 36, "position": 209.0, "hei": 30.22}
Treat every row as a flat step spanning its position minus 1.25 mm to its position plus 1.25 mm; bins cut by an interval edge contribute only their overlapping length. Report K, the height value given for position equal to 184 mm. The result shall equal 26.64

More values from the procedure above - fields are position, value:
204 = 29.77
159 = 14.1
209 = 30.22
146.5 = 28.08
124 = 32.64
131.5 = 29.89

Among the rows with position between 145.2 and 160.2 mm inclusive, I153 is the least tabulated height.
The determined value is 14.1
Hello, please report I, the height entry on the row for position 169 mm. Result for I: 11.67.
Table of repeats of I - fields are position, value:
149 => 25.95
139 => 29.1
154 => 21.61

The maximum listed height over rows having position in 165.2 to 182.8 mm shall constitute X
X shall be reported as 24.64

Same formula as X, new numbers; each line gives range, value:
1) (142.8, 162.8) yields 28.08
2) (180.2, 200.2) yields 30.27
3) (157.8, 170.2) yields 14.1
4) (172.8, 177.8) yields 18.46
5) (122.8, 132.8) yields 32.64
